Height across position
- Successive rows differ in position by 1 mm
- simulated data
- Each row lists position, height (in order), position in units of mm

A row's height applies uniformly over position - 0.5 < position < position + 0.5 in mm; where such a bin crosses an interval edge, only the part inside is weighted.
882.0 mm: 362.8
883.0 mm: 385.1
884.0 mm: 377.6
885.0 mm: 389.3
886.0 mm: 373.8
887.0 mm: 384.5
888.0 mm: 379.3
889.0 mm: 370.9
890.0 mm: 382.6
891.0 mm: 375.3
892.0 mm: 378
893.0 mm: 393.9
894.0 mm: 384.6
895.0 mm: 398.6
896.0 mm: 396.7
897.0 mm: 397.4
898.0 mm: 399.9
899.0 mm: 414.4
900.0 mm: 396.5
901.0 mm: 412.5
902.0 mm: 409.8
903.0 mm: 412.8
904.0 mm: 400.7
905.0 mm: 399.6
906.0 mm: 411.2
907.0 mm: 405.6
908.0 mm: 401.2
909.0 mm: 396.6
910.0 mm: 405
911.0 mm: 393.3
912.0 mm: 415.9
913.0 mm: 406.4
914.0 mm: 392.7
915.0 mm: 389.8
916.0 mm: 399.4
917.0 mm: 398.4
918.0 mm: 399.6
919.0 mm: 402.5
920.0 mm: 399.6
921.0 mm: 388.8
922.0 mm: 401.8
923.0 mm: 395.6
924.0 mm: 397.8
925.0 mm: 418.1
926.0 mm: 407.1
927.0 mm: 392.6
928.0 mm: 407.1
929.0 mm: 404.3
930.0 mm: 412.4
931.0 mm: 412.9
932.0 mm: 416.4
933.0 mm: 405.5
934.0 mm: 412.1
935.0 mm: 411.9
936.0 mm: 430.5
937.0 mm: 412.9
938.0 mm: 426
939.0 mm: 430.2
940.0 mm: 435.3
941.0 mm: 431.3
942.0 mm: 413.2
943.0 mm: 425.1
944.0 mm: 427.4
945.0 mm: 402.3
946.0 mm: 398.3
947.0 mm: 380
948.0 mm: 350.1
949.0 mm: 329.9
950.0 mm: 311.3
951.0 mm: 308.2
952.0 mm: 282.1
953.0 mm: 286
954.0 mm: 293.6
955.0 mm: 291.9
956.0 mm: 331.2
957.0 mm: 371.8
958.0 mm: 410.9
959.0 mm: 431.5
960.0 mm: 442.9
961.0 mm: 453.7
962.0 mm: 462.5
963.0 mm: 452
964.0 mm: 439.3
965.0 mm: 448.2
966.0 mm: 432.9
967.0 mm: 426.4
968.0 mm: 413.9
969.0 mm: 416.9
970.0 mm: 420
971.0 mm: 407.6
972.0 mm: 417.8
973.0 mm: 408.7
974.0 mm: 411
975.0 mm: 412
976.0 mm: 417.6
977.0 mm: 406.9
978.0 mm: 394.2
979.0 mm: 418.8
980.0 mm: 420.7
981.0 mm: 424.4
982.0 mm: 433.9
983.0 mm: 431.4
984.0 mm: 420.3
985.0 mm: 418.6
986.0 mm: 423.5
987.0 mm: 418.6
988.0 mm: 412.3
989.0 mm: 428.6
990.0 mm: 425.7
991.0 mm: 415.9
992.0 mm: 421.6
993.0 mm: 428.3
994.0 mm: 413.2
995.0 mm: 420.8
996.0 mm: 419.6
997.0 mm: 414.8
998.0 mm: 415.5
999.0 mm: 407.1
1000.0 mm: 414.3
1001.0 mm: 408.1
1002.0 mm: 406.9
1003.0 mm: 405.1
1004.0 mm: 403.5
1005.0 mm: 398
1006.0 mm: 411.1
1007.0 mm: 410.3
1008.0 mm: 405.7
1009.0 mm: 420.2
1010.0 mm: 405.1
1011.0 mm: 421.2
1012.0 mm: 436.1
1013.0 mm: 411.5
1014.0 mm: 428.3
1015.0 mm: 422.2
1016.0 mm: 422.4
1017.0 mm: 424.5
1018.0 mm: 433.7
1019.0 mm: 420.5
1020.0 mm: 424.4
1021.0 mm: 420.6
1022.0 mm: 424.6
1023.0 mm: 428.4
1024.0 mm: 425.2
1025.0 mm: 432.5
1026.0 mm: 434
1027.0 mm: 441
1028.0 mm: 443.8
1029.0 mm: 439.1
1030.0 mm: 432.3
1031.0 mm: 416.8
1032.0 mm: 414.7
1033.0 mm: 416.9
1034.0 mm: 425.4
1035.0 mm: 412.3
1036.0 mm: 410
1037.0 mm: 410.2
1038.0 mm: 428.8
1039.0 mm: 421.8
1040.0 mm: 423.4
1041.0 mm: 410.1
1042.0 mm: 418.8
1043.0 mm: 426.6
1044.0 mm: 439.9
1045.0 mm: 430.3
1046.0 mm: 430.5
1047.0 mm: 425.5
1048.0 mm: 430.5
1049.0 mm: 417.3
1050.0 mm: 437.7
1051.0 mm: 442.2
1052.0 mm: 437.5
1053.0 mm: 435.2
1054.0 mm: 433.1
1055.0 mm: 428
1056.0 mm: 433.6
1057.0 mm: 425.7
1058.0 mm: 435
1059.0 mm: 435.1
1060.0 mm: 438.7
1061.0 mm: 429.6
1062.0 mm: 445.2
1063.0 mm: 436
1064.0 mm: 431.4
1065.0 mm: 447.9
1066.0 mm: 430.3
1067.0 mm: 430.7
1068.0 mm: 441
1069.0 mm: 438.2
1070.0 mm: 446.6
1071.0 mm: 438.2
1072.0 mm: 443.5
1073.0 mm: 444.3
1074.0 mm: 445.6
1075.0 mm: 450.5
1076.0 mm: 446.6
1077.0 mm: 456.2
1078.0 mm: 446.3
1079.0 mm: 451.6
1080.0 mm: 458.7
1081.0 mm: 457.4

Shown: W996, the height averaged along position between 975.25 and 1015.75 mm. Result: 417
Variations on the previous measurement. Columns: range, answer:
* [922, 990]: 404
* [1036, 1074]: 432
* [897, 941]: 407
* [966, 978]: 414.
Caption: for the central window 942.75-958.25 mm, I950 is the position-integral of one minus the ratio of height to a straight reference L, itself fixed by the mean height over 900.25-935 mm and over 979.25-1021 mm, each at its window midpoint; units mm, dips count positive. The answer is 2.3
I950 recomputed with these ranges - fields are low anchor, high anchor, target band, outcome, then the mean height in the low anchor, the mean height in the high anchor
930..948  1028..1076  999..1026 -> 0.47 mm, 414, 431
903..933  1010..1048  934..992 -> 1.13 mm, 403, 425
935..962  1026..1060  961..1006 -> -2.29 mm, 383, 428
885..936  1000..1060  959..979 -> -0.69 mm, 399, 424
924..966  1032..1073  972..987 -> -0.38 mm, 396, 430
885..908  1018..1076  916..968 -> 1.05 mm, 395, 431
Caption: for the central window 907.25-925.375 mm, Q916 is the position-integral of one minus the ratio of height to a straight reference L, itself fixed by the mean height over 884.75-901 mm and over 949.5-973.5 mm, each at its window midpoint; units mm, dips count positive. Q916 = -0.5 mm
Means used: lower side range 389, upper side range 390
